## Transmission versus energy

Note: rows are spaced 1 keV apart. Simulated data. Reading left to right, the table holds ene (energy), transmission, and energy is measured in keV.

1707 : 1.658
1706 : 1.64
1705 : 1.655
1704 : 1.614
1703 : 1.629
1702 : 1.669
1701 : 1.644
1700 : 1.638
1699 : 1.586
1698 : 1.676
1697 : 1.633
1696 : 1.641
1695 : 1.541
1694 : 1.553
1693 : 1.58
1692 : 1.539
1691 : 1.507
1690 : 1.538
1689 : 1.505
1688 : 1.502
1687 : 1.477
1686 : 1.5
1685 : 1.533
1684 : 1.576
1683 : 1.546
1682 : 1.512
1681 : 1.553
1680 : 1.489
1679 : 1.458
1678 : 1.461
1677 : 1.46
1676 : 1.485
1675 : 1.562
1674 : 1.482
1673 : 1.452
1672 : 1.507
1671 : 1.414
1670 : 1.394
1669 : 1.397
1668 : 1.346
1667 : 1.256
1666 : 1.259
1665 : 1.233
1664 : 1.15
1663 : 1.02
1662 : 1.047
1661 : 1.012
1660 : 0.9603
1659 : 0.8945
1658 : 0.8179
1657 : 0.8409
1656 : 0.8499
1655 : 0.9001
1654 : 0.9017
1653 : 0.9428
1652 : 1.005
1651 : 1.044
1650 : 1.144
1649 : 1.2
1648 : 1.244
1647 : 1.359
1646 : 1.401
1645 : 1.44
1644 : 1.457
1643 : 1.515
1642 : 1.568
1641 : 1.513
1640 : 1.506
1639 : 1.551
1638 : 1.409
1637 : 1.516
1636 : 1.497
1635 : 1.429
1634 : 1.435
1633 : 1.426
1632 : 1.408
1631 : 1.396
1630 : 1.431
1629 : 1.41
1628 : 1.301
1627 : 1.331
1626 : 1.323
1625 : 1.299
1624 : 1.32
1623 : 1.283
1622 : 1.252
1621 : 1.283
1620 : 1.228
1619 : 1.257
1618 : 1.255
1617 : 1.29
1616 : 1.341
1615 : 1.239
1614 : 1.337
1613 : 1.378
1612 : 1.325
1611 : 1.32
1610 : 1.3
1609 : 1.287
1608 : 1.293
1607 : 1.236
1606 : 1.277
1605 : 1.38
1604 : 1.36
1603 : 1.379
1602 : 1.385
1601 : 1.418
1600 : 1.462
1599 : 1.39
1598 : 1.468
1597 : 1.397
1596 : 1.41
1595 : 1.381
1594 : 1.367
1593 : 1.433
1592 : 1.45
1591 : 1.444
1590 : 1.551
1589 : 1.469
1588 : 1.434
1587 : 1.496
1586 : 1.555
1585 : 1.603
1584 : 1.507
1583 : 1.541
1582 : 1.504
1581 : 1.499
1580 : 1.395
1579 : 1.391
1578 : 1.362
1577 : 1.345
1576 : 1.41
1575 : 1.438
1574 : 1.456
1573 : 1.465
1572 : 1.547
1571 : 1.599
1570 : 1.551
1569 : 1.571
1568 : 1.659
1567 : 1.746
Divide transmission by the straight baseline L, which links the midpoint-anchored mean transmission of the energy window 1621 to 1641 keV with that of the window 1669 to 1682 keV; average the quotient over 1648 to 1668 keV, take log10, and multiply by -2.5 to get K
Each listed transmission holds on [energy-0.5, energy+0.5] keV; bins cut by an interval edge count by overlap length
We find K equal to 0.36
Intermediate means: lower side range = 1.4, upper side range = 1.47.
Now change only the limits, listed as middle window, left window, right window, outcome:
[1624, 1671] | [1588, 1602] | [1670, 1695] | 0.17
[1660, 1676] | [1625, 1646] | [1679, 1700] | 0.16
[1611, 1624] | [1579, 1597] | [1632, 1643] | 0.15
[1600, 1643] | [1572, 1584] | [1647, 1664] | -0.15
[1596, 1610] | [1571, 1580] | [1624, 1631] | 0.02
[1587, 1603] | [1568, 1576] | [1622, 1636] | 0.02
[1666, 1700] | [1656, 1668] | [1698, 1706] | -0.12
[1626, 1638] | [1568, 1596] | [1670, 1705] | 0.07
